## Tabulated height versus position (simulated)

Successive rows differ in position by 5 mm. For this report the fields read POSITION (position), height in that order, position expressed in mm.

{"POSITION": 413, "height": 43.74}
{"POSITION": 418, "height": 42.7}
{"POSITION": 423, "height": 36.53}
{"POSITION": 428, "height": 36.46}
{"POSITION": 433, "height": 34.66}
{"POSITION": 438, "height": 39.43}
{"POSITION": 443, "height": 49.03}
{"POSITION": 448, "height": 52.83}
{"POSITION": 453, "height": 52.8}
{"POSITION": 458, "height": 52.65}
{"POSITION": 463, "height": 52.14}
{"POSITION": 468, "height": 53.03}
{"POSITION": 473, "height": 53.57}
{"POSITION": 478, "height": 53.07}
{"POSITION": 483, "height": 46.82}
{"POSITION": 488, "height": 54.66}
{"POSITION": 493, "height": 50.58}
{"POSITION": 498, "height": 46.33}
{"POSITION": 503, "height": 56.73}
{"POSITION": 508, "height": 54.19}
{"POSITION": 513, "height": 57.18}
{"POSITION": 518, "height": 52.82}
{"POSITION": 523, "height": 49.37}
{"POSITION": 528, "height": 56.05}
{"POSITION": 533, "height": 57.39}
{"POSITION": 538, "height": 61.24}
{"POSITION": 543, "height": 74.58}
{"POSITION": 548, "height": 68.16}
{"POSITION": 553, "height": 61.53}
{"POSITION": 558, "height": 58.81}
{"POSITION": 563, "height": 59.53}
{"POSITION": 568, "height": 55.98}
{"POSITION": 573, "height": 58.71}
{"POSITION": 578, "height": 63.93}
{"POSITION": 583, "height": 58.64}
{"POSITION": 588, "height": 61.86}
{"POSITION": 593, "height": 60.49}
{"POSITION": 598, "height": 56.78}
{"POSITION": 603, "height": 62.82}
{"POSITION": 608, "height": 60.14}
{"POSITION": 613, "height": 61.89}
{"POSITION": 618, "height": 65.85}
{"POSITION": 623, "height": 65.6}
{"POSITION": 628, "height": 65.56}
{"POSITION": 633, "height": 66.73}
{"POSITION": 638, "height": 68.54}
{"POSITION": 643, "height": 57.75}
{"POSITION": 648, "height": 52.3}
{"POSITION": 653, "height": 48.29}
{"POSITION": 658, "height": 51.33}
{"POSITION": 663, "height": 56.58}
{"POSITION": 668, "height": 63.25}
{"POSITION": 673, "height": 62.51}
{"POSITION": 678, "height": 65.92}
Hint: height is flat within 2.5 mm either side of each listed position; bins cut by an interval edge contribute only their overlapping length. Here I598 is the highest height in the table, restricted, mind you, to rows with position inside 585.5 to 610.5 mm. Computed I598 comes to 62.82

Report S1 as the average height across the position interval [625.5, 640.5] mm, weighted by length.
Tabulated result 66.9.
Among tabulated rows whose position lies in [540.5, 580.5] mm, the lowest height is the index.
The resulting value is 55.98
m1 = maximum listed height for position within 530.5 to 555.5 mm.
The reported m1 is 74.58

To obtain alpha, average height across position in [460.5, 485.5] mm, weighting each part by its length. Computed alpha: 51.7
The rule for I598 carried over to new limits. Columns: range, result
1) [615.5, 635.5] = 66.73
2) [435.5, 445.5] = 49.03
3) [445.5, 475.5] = 53.57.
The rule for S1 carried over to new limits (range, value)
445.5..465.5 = 52.6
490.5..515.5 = 53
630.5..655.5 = 58.7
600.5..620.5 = 62.7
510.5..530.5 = 53.9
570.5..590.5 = 60.8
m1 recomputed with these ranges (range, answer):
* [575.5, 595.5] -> 63.93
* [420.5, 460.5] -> 52.83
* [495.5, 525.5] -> 57.18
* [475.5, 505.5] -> 56.73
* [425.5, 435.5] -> 36.46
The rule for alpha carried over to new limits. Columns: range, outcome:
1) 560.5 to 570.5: 57.8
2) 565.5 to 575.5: 57.3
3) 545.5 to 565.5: 62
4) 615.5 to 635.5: 65.9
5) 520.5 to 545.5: 59.7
